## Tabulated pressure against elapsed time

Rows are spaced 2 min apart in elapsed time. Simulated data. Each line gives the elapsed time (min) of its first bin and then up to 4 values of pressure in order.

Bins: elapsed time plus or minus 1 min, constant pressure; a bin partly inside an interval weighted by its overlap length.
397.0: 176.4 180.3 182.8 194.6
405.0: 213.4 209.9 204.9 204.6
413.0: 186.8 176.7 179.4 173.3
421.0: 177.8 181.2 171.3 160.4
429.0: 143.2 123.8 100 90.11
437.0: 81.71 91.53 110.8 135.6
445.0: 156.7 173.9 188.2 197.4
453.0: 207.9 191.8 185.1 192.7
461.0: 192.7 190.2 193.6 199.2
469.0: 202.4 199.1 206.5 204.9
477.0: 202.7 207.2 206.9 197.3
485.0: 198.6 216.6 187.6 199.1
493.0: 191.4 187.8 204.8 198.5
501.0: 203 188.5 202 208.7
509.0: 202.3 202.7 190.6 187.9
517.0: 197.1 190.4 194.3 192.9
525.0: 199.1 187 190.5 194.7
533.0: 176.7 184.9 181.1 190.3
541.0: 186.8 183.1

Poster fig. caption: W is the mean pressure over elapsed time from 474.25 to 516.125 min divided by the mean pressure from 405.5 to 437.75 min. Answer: 1.2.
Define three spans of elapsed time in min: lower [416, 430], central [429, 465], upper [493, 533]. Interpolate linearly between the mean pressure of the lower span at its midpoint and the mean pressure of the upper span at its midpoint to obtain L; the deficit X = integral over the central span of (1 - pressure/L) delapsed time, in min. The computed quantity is 4.6 min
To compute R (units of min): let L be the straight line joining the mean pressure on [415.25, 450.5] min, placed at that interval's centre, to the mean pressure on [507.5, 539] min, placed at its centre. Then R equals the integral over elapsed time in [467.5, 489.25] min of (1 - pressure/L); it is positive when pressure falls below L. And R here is -4.5 min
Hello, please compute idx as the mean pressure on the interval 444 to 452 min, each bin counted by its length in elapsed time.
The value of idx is 179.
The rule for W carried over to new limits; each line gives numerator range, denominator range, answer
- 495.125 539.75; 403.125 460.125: 1.17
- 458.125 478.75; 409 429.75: 1.12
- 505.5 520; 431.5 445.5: 1.82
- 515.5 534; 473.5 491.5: 0.94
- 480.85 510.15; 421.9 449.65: 1.47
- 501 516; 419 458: 1.31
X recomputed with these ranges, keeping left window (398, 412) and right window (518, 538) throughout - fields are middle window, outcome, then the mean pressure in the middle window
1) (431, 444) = 6.2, 103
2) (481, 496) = -0.4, 198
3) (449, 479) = -0.5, 198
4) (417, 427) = 1.1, 175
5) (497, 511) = -0.7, 201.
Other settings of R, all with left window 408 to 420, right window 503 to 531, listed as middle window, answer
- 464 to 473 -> -0.36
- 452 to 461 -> -0.16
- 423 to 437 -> 4.25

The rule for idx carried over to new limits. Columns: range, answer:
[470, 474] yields 203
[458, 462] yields 193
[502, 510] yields 200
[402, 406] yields 204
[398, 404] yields 186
